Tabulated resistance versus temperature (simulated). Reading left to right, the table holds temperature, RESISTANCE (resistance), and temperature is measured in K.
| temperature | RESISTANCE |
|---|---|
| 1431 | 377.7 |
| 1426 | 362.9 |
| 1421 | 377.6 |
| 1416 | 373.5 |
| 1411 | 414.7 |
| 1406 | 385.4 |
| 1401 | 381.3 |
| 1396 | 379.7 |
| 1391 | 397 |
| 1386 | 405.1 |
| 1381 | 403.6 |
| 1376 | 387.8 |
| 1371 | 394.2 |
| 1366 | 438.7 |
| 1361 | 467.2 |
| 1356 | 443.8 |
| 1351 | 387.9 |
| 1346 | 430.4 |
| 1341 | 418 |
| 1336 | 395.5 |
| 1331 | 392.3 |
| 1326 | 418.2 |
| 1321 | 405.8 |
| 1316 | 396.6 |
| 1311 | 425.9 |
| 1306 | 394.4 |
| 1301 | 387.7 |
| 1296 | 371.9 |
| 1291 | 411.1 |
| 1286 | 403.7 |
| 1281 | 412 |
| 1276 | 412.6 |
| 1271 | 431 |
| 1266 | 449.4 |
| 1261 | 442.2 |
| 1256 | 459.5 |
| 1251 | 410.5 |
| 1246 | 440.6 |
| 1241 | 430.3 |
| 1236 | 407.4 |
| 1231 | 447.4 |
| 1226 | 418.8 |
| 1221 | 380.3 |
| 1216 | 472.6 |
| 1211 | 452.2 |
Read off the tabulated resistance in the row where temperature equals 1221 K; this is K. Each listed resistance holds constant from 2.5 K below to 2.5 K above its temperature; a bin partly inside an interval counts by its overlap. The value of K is 380.3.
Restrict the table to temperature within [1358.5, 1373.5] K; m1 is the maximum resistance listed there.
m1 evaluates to 467.2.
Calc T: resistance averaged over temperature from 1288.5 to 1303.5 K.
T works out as 390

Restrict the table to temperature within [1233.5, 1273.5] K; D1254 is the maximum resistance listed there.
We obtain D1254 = 459.5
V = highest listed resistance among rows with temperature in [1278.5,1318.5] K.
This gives 425.9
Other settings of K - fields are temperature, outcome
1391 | 397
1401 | 381.3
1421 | 377.6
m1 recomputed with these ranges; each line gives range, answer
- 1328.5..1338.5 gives 395.5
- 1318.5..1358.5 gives 443.8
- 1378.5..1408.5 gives 405.1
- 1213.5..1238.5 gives 472.6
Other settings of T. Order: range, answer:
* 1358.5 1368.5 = 453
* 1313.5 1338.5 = 402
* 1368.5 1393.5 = 398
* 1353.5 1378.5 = 426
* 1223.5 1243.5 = 426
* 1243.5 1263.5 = 438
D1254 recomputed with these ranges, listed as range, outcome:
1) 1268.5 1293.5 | 431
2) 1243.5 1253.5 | 440.6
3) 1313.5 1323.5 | 405.8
